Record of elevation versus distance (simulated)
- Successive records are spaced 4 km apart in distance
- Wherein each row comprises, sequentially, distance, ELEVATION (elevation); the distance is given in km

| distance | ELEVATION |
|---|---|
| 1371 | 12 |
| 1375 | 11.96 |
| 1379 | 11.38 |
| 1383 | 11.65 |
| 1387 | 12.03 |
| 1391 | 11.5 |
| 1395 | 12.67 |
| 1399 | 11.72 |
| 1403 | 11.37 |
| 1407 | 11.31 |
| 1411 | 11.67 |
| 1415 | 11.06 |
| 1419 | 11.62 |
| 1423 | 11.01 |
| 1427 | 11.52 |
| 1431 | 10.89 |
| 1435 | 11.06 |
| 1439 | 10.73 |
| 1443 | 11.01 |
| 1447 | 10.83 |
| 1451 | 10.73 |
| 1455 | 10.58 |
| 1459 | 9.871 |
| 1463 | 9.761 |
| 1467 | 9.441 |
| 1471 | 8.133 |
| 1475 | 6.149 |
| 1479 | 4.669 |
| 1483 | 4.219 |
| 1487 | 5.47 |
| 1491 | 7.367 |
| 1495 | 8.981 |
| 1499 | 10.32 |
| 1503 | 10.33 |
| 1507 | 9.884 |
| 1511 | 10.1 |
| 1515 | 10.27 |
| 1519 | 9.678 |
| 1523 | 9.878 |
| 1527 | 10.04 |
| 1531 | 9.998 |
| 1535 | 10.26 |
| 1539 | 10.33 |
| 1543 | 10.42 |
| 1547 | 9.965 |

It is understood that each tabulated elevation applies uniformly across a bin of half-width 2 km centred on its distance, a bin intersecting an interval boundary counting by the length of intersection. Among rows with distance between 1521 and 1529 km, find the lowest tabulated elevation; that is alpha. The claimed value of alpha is 9.878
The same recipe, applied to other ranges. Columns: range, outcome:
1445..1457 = 10.58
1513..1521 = 9.678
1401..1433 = 10.89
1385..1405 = 11.37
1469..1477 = 6.149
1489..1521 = 7.367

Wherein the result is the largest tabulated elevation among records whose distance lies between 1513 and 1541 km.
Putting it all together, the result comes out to 10.33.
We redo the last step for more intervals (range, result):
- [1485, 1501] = 10.32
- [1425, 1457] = 11.52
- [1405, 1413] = 11.67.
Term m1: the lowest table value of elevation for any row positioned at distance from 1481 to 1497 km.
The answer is 4.219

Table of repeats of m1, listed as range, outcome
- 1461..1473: 8.133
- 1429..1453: 10.73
